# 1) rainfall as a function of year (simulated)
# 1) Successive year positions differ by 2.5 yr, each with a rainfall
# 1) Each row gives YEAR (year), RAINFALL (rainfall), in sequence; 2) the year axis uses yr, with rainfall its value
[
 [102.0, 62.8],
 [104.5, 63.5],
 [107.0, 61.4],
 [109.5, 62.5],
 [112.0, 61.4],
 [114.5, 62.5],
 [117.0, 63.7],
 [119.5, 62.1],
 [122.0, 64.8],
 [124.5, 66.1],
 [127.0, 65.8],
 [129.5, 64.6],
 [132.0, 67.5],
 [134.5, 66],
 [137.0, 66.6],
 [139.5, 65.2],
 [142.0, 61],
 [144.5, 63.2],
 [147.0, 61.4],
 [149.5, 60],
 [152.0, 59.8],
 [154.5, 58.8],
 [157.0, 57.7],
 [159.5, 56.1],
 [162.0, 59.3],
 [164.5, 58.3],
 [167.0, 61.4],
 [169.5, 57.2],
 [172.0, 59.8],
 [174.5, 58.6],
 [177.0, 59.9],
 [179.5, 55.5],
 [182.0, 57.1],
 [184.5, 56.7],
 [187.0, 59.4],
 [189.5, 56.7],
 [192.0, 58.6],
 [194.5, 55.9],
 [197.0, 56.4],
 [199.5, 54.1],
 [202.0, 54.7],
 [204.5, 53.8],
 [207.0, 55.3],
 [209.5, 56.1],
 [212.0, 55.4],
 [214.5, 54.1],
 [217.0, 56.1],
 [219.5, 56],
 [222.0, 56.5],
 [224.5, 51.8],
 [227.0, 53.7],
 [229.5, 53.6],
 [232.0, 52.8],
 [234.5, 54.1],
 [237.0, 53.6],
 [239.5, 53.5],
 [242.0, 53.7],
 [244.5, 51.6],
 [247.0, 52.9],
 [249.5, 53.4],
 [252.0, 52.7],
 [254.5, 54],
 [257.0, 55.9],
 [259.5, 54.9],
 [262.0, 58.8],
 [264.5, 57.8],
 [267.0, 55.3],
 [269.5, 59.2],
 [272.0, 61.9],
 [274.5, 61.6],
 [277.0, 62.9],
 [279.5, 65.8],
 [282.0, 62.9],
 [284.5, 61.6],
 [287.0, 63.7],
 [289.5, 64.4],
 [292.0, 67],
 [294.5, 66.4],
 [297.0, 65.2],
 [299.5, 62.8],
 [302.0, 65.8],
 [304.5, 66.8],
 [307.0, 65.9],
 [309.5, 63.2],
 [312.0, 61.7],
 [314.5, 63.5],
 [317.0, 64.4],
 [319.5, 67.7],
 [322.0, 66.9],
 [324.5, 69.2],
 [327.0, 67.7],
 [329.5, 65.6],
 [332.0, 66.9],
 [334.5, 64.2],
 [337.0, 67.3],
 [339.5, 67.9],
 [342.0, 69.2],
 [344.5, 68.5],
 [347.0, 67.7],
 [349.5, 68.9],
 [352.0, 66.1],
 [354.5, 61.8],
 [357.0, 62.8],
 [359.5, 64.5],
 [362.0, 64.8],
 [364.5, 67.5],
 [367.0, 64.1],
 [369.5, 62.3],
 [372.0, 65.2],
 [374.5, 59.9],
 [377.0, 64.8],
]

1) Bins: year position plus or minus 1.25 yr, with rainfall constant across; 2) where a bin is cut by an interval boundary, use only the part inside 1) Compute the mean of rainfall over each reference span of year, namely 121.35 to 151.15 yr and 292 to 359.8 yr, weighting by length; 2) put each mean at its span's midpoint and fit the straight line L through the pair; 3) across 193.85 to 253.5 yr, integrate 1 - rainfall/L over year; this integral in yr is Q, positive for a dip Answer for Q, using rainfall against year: 9.9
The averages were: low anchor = 64.3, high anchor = 65.9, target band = 54.2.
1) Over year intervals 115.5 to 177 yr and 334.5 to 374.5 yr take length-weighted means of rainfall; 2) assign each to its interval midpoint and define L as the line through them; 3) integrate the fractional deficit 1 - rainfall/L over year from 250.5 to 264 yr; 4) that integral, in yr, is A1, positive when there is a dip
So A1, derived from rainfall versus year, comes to 1.80 yr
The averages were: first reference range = 61.8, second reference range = 65.7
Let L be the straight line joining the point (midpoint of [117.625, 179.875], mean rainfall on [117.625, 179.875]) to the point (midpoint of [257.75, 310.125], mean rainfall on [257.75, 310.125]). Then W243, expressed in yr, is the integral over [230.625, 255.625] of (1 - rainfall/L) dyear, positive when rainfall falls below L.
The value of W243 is 3.61 yr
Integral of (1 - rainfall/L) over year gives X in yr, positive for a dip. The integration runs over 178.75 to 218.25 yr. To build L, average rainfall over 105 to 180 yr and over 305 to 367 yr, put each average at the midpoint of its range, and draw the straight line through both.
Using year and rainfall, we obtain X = 4.3 yr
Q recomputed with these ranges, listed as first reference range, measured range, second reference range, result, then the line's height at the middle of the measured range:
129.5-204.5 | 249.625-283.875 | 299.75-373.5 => 2.5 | 63.1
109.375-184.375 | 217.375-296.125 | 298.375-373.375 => 7.8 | 63.9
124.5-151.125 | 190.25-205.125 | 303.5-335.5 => 2.1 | 64.7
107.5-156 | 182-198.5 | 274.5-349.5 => 1.8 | 64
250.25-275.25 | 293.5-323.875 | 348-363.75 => -2.1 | 60.9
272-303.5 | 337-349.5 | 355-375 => -0.8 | 64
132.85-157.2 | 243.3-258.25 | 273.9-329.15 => 2.5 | 64.1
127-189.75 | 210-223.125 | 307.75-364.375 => 1.4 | 62.3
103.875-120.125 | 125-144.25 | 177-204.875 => -1.4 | 60.7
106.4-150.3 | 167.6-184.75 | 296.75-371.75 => 1.6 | 64.2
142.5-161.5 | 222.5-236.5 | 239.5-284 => 1.1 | 58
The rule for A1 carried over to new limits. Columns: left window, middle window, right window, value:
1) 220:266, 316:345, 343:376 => -2.2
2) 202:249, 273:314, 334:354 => -1.6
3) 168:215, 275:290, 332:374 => -0.4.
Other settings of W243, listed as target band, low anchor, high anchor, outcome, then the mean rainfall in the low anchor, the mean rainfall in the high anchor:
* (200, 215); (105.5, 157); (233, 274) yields 0.9 yr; 63.1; 55.3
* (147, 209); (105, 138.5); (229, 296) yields 4.2 yr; 64.2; 58.1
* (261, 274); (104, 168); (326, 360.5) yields 1.2 yr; 62.3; 66.4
